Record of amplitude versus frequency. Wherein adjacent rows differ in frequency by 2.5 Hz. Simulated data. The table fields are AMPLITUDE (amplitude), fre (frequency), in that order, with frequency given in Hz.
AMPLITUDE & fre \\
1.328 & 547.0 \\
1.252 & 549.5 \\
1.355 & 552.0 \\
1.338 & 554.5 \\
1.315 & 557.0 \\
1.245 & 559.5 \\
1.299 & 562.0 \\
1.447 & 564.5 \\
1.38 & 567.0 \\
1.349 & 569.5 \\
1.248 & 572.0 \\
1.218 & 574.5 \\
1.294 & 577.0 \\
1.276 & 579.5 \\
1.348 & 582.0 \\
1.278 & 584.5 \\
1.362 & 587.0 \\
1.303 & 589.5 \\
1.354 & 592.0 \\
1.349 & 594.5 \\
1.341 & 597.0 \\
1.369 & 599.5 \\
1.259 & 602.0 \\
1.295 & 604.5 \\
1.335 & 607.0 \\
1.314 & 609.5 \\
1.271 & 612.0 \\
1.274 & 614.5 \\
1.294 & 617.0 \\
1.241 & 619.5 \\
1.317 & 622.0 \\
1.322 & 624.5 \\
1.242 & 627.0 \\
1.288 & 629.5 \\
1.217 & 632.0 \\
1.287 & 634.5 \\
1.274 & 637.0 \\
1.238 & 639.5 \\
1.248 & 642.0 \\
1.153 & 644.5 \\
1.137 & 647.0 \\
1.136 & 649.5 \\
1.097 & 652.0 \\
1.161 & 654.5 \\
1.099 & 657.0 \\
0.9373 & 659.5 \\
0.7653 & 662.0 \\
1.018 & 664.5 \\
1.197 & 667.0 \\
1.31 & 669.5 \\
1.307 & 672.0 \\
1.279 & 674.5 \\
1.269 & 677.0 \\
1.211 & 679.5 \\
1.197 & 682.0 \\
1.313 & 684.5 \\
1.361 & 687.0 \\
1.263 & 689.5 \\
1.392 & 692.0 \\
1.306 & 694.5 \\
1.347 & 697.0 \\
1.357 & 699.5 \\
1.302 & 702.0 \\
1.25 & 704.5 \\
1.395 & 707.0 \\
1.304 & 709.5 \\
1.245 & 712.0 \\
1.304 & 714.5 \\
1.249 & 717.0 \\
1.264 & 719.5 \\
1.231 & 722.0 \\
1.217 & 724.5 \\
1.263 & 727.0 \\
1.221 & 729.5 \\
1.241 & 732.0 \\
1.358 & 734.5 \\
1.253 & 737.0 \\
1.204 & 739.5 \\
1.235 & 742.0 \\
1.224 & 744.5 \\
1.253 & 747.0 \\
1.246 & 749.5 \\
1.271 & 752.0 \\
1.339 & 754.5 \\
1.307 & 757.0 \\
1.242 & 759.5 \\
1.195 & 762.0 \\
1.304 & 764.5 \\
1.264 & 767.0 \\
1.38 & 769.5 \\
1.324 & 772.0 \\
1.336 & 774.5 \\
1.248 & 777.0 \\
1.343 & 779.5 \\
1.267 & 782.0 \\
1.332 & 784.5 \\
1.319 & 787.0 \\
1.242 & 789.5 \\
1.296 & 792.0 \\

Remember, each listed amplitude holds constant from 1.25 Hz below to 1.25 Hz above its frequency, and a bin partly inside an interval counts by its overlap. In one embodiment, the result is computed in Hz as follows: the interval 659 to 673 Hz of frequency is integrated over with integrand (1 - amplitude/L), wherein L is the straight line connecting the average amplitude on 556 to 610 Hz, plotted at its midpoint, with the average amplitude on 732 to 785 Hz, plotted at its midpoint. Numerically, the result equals 2.2 Hz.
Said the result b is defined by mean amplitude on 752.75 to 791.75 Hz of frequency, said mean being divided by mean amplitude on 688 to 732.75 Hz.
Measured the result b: 1.01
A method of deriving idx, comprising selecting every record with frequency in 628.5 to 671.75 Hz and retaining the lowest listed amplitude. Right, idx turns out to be 0.7653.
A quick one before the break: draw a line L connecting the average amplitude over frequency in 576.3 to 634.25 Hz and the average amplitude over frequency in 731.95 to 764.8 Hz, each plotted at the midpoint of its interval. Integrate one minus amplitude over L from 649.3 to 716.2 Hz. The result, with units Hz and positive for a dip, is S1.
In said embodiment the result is 2.7 Hz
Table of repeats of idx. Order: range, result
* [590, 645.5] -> 1.153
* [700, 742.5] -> 1.204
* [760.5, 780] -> 1.195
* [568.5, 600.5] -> 1.218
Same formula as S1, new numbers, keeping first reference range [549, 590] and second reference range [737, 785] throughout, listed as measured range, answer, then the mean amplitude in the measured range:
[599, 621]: 0.2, 1.29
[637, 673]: 4.6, 1.13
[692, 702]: -0.4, 1.34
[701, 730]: 0.3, 1.27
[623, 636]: 0.3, 1.27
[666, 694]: 0.2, 1.28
